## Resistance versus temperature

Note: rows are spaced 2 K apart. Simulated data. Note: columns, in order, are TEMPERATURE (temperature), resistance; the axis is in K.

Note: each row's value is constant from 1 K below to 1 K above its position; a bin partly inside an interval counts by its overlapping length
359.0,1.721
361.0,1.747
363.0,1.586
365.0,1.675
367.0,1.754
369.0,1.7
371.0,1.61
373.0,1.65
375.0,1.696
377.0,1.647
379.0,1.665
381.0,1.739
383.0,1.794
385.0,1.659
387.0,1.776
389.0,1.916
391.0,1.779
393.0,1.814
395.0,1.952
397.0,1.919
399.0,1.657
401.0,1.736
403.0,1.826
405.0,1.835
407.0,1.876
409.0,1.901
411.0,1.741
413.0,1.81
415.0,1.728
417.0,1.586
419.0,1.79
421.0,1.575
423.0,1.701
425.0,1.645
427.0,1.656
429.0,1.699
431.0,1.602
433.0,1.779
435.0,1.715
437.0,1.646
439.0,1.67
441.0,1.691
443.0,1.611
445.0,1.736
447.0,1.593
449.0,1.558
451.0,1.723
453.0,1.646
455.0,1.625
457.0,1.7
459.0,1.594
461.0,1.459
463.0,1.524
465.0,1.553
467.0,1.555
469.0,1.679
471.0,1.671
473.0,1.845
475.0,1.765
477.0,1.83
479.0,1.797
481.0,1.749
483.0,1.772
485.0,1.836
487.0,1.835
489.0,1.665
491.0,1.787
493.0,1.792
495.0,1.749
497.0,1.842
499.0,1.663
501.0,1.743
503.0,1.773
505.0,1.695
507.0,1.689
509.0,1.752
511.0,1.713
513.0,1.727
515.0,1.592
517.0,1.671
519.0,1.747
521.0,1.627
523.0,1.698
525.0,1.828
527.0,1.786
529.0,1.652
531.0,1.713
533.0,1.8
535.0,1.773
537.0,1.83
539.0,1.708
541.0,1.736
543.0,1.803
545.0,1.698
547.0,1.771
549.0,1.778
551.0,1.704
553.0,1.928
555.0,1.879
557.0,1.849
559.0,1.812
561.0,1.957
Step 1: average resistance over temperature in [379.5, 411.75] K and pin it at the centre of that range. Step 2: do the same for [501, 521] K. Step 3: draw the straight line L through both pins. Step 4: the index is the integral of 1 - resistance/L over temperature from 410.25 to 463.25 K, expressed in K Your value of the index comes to 3.3 K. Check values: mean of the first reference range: 1.81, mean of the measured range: 1.66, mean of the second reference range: 1.7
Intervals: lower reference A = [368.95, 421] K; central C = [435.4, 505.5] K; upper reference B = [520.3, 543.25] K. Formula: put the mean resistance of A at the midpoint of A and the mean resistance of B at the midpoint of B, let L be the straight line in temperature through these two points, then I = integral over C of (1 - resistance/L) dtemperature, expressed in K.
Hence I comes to 2.2 K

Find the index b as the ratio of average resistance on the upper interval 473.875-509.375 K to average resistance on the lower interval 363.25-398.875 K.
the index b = 1.0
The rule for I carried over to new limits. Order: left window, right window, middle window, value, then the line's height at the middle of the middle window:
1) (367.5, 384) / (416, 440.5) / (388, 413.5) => -2.23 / 1.68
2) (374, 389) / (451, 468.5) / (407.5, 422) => -0.60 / 1.67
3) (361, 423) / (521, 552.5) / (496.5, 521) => 0.54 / 1.75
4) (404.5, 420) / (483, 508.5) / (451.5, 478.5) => 1.71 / 1.77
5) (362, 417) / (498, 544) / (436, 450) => 0.80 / 1.74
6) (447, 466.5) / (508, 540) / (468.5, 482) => -1.10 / 1.63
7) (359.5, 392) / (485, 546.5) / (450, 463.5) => 0.89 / 1.73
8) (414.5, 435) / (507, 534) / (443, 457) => 0.32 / 1.69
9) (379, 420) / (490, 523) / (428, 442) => 0.64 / 1.77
